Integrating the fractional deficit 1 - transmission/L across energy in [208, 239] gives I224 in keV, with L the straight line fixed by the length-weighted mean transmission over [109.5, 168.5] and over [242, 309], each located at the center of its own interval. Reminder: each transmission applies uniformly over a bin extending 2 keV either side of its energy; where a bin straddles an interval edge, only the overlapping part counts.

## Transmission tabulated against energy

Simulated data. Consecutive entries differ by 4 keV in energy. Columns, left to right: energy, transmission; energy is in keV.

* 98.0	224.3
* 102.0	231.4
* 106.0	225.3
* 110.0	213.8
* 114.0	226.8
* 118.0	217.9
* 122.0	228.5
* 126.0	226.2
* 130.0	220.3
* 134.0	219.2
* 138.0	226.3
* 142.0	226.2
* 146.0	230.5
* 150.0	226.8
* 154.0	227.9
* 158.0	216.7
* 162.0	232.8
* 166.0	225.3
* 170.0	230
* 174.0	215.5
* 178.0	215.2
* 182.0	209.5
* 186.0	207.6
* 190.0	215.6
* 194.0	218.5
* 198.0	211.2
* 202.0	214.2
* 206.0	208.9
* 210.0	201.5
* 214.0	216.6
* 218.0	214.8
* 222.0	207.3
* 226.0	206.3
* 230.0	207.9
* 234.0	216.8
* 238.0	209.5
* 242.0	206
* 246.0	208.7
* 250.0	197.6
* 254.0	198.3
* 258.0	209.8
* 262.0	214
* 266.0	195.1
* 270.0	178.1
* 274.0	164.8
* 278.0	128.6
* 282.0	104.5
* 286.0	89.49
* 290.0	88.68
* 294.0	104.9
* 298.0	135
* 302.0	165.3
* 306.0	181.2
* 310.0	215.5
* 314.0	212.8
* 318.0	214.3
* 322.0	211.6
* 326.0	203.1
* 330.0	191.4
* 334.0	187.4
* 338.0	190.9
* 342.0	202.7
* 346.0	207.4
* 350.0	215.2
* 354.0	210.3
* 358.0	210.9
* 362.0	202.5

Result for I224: -4.0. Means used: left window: 225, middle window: 210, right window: 162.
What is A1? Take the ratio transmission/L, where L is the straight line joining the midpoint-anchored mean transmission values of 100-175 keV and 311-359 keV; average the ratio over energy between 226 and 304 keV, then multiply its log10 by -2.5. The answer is 0.238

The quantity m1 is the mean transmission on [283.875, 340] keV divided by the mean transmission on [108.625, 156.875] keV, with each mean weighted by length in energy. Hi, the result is 0.8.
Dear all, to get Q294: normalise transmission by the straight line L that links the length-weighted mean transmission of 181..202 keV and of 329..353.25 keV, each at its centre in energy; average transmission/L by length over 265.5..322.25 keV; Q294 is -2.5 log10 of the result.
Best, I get 0.29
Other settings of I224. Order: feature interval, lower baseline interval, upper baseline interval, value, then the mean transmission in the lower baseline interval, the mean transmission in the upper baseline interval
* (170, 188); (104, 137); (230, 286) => -0.67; 222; 184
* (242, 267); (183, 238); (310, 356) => 0.53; 211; 205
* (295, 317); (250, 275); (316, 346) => 2.07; 195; 201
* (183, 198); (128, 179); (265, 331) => -0.34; 224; 163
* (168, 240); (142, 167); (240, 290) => -4.01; 227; 171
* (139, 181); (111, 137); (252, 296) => -3.76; 223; 152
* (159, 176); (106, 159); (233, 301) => -1.33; 224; 167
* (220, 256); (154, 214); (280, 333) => -2.53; 216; 163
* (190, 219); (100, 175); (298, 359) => 0.45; 225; 199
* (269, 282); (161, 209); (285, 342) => 2.71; 216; 173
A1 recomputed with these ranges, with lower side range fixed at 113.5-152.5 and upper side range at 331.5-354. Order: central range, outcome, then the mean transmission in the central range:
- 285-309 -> 0.479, 133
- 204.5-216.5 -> 0.035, 209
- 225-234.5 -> 0.022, 210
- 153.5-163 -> -0.013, 225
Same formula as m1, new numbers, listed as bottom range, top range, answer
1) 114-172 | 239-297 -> 0.73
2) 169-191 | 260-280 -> 0.82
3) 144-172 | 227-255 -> 0.91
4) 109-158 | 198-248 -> 0.94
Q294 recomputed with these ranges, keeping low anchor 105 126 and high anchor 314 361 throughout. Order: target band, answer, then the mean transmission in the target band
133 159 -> -0.03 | 225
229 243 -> 0.01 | 210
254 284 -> 0.21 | 173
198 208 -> 0.02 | 211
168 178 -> -0.02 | 221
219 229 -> 0.03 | 208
